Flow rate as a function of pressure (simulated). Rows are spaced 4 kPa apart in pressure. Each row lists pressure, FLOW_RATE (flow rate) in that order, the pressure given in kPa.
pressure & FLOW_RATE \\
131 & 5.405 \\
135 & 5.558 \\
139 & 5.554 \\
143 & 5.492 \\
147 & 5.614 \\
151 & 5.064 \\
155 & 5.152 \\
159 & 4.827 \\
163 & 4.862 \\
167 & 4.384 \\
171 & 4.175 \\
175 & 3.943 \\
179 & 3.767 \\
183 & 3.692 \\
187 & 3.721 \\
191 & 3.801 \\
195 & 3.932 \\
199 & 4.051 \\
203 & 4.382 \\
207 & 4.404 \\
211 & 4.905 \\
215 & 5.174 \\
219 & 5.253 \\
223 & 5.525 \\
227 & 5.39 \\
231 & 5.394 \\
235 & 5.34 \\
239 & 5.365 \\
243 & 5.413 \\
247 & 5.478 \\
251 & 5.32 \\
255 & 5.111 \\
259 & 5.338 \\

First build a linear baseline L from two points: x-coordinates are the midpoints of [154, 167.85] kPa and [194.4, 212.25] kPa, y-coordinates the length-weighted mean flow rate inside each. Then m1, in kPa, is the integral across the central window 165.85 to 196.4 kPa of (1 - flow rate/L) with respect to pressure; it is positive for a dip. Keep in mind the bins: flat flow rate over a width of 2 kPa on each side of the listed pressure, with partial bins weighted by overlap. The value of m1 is 4.5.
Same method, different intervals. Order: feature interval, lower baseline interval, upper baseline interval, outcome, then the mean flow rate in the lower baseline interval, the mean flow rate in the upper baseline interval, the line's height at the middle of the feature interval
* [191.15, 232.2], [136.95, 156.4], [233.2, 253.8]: 4.5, 5.38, 5.37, 5.38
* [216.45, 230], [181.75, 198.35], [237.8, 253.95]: -1.8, 3.81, 5.38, 4.74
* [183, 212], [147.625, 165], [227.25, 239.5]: 6.1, 5.03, 5.37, 5.21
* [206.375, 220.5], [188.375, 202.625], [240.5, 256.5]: -1.7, 3.97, 5.34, 4.43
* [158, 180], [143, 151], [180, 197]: 1.2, 5.45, 3.79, 4.57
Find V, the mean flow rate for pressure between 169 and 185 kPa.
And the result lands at 3.89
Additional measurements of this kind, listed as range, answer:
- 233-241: 5.35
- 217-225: 5.39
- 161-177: 4.34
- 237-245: 5.39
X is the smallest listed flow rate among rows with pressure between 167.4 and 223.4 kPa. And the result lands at 3.692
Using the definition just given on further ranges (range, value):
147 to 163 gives 4.827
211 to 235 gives 4.905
